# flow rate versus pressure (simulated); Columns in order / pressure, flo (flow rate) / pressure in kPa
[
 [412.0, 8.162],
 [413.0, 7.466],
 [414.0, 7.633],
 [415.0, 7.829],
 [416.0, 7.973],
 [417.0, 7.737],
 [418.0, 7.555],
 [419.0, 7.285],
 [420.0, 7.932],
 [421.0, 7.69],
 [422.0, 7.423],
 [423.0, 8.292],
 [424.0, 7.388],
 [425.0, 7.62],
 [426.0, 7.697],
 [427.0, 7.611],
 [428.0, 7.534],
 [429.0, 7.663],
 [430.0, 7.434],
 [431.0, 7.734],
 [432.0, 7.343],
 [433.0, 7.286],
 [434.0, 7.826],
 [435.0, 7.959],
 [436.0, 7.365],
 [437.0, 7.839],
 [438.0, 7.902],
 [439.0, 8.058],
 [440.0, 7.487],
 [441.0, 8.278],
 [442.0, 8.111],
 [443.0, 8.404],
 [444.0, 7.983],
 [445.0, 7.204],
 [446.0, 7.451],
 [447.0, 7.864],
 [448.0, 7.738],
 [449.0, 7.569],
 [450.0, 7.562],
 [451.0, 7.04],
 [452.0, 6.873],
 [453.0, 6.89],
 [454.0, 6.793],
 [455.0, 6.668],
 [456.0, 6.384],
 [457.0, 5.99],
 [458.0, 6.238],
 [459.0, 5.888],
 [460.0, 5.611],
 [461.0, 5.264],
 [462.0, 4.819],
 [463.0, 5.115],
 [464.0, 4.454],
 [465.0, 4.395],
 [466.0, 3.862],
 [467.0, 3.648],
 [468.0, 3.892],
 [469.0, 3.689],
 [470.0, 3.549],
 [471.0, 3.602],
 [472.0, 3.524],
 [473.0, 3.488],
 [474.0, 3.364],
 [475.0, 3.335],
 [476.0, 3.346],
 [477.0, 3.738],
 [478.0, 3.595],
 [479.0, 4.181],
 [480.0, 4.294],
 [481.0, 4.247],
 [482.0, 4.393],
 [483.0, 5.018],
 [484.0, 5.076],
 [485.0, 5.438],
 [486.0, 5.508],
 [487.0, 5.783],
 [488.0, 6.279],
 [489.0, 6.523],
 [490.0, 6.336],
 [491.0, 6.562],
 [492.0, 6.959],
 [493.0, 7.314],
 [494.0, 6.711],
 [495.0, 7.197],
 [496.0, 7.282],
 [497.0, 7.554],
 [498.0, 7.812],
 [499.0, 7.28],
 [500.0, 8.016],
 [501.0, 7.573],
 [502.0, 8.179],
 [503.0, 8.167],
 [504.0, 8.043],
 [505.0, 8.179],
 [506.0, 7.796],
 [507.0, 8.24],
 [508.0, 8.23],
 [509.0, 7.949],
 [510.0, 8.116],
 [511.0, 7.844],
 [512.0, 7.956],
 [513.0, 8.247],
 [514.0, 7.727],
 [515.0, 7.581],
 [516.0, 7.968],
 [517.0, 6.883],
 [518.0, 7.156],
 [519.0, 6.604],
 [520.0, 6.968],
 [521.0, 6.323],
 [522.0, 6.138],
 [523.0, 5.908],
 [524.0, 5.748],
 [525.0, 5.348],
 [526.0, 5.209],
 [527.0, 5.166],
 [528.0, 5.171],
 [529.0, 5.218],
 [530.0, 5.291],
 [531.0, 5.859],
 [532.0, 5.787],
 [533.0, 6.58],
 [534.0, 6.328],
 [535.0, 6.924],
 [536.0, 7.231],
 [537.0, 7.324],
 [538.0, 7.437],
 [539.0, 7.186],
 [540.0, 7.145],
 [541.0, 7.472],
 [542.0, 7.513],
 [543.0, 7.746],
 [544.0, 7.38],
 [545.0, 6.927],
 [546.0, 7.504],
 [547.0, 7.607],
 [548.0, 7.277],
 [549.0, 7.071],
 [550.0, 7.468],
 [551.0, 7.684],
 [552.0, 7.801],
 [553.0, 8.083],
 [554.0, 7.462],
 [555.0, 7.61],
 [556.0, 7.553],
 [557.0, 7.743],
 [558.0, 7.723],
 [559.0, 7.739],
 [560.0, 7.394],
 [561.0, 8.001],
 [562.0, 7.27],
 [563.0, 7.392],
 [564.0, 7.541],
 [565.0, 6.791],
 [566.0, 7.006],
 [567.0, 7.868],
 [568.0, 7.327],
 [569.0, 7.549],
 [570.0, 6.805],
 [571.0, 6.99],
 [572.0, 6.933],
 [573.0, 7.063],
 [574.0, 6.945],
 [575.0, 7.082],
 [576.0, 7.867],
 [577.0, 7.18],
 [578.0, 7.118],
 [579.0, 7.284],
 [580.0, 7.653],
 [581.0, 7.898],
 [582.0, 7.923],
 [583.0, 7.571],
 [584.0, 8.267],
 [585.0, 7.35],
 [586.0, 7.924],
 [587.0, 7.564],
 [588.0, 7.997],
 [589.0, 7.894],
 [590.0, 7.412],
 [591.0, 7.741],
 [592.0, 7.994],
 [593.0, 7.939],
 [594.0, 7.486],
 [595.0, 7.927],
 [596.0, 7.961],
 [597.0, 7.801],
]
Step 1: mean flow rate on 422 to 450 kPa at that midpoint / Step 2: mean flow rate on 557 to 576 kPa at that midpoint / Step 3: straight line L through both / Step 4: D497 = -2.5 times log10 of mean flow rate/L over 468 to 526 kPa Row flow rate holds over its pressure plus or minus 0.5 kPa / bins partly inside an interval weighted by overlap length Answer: 0.208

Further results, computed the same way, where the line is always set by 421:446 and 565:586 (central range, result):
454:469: 0.427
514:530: 0.201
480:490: 0.379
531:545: 0.066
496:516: -0.050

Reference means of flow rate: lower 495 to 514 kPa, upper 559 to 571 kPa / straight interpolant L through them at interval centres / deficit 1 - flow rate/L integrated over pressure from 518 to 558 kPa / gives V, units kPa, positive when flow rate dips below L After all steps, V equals 4.1 kPa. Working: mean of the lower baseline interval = 7.89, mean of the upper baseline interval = 7.36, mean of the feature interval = 6.81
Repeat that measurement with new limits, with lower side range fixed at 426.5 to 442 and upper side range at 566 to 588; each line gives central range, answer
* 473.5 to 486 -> 5.6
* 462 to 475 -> 6.4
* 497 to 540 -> 3.0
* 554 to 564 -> -0.2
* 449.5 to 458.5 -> 1.1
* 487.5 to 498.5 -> 0.9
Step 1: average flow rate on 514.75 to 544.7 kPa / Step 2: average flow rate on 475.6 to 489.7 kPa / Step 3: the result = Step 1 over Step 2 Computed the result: 1.35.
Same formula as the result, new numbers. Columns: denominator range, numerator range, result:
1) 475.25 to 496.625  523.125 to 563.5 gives 1.26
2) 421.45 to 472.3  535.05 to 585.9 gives 1.12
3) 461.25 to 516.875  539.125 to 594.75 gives 1.25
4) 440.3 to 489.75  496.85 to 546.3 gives 1.28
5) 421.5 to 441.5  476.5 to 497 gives 0.74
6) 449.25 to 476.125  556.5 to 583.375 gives 1.46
